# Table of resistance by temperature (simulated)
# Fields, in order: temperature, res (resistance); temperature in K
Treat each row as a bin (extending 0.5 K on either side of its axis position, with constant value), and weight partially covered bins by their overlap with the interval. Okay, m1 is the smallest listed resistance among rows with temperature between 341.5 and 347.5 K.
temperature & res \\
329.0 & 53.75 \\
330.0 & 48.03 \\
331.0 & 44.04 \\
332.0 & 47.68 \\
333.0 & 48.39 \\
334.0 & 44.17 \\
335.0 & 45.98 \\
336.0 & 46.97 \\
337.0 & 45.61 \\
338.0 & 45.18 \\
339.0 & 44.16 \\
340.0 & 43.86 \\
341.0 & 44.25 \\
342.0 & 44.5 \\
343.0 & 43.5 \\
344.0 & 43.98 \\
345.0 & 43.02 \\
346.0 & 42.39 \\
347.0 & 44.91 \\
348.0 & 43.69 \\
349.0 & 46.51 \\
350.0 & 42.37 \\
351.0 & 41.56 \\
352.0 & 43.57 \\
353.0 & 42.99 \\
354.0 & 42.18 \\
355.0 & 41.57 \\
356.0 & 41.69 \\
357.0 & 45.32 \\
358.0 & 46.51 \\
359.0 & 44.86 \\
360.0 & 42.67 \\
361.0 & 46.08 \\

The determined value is 42.39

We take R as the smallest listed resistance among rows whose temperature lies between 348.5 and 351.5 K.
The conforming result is 41.56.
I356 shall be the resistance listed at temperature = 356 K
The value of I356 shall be 41.69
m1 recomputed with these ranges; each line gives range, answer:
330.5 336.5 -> 44.04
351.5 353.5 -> 42.99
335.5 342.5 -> 43.86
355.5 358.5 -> 41.69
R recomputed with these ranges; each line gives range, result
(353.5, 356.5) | 41.57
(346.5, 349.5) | 43.69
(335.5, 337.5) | 45.61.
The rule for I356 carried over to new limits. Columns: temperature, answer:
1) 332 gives 47.68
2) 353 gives 42.99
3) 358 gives 46.51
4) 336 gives 46.97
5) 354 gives 42.18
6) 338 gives 45.18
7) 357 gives 45.32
